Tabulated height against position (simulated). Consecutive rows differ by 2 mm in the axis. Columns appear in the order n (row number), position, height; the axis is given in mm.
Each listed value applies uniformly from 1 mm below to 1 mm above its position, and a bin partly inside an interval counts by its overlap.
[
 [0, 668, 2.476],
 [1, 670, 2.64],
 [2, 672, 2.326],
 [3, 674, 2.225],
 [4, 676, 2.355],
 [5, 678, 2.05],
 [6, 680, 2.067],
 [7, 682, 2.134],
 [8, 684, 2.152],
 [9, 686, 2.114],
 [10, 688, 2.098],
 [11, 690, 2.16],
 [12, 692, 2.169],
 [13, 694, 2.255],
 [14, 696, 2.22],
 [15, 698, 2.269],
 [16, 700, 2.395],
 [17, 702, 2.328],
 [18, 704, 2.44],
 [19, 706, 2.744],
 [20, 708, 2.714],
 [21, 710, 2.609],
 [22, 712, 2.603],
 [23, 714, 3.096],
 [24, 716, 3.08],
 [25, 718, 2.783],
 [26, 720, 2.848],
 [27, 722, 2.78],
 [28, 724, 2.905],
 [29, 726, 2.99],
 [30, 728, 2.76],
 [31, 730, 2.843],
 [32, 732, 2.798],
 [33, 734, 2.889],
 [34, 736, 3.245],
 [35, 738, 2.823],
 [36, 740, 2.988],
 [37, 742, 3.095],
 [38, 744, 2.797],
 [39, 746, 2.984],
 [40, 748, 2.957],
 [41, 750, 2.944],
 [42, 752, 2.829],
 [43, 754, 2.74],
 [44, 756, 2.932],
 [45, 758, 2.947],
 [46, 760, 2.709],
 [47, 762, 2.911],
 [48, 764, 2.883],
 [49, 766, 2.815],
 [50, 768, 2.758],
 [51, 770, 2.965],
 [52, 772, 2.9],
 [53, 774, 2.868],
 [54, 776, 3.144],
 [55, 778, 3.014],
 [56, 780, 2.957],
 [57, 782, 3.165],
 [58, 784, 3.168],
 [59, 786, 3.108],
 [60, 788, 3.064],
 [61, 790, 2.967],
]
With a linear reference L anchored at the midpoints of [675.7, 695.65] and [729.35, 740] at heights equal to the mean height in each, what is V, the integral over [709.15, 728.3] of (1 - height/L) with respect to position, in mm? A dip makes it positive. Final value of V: -1.26 mm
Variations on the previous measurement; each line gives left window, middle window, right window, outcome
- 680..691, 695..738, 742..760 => -4.16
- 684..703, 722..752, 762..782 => -3.53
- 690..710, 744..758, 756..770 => -0.65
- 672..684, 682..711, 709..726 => 1.95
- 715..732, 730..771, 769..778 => 0.37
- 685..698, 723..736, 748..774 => -1.73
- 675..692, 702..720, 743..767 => -2.34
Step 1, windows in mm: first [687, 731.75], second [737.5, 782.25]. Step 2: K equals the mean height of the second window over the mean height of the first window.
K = 1.1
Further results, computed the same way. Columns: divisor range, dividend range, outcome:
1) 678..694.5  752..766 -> 1.33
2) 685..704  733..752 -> 1.33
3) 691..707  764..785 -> 1.26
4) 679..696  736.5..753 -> 1.37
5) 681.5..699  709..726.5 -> 1.31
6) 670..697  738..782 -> 1.33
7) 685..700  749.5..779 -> 1.31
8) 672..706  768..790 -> 1.35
